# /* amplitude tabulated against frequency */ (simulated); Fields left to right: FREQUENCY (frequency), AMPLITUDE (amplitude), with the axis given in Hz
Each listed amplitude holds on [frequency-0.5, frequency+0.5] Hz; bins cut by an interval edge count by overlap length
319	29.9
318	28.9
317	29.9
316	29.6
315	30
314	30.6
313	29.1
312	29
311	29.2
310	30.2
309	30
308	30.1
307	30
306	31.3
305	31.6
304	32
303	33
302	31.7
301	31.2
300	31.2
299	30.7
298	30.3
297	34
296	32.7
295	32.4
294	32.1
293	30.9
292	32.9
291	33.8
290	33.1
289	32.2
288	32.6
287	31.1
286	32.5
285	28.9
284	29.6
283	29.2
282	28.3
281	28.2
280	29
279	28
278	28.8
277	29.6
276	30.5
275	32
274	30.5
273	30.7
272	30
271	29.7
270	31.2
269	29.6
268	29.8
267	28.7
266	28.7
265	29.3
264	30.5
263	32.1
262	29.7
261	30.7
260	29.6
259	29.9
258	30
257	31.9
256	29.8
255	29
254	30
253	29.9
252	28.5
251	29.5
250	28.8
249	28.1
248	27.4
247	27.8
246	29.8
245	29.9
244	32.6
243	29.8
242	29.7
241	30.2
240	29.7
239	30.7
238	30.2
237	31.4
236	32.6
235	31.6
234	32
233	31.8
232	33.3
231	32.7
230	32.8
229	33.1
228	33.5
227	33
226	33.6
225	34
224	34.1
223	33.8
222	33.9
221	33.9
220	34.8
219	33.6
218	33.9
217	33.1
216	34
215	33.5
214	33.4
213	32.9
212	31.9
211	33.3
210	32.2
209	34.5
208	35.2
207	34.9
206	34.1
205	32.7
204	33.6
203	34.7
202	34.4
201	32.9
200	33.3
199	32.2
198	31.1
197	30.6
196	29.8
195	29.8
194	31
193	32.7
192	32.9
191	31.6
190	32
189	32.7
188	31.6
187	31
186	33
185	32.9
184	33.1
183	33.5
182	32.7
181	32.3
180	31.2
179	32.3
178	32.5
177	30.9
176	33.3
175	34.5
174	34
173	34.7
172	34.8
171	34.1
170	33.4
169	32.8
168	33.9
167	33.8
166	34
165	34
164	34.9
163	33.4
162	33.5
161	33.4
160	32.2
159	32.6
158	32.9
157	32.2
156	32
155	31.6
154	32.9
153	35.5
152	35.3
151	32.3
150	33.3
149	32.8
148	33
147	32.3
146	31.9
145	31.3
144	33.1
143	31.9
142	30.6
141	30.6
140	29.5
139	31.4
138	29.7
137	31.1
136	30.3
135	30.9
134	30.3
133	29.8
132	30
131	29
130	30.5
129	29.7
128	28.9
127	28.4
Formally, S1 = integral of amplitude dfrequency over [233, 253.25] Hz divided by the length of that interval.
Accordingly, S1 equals 30.1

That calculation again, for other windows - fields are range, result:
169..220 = 32.9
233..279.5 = 30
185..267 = 31.8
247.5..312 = 30.4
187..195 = 31.9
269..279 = 30.2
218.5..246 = 32.3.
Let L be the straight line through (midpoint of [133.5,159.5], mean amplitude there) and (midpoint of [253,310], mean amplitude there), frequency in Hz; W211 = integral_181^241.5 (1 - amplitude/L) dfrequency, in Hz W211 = -2.66 Hz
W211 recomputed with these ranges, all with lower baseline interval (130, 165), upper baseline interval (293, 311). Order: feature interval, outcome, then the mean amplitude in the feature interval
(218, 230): -0.77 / 33.7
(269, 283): 0.78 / 29.7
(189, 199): 0.13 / 31.4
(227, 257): 0.94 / 30.6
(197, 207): -0.44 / 33.2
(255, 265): 0.38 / 30.3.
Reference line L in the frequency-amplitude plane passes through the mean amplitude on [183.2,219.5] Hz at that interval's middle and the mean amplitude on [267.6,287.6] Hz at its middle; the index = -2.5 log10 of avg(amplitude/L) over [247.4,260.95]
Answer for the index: 0.05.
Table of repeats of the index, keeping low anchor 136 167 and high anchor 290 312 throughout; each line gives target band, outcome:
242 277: 0.07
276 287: 0.08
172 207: -0.01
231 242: 0.02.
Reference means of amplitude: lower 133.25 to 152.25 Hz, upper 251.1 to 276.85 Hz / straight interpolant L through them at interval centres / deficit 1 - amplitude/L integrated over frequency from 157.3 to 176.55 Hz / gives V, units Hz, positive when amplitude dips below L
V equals -1.5 Hz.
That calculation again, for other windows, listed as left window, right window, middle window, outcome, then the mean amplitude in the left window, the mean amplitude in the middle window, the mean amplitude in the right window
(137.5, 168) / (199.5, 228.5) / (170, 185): 0.0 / 32.6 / 33.1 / 33.7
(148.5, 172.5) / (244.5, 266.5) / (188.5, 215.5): -0.9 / 33.4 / 32.7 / 29.6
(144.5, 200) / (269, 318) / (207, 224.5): -0.9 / 32.7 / 33.7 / 30.7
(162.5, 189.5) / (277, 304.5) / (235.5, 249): 0.8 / 33.2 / 30.1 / 31.1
